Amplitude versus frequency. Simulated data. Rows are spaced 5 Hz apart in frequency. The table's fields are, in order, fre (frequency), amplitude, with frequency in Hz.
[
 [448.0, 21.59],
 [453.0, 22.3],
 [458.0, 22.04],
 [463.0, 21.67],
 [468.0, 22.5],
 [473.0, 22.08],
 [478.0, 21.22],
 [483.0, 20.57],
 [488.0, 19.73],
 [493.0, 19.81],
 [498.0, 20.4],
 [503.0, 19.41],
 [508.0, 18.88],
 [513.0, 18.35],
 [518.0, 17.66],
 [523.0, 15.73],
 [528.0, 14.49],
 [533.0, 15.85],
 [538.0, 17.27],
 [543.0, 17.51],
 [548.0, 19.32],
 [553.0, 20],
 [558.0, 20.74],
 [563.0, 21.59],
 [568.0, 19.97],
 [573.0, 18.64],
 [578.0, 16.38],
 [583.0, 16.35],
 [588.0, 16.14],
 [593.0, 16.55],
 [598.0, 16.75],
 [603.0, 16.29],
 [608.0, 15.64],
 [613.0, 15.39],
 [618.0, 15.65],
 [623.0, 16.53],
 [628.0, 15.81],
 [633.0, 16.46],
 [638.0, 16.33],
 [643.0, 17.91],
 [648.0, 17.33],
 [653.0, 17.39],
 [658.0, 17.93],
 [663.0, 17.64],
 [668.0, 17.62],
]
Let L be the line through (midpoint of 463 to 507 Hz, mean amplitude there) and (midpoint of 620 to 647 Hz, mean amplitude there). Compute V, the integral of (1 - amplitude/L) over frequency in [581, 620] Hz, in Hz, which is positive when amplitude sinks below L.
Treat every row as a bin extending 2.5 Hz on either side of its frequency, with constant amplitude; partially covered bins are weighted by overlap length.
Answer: 3.2 Hz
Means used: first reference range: 20.7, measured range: 16.1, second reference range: 16.6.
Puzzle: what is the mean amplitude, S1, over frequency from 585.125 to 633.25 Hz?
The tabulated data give 16.1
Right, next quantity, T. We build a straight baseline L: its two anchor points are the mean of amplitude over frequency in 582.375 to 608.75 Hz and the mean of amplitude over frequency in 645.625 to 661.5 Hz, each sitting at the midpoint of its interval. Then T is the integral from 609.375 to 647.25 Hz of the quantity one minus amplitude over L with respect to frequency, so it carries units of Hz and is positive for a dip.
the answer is 1.6 Hz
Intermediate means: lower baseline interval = 16.3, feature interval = 16.3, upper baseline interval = 17.6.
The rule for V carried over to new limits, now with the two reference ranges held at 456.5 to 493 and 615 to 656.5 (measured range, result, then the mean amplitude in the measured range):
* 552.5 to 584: -0.9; 19.2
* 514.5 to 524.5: 1.5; 17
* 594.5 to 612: 1.4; 16.2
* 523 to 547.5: 3.8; 16.5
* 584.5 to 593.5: 0.9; 16.3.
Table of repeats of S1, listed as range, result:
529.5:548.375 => 17.1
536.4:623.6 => 17.6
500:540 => 17.2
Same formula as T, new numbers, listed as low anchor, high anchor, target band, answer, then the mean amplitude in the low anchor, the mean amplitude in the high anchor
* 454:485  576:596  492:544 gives 4.8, 21.7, 16.4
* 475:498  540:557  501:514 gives 0.7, 20.4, 19.1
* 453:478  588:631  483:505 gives 1.0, 22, 16.1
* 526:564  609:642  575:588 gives 0.7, 18.3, 16.1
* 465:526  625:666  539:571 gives -1.8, 19.7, 17.1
